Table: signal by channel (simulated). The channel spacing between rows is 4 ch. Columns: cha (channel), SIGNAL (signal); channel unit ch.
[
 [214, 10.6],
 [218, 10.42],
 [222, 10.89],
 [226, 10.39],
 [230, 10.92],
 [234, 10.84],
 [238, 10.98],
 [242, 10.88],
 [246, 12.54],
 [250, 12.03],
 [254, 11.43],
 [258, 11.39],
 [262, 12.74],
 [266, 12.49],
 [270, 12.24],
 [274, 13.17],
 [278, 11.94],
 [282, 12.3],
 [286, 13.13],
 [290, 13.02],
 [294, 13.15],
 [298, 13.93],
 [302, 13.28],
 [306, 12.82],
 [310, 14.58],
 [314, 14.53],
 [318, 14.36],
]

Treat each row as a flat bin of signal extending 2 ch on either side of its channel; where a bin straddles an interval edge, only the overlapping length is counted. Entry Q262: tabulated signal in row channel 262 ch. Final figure 12.74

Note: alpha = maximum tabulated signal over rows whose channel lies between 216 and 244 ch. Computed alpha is 10.98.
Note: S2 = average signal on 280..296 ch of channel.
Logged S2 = 12.9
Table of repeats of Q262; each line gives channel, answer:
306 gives 12.82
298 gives 13.93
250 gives 12.03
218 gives 10.42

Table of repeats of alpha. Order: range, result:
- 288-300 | 13.93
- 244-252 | 12.54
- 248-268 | 12.74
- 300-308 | 13.28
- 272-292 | 13.17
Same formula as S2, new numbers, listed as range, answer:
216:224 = 10.7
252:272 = 12.1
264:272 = 12.4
